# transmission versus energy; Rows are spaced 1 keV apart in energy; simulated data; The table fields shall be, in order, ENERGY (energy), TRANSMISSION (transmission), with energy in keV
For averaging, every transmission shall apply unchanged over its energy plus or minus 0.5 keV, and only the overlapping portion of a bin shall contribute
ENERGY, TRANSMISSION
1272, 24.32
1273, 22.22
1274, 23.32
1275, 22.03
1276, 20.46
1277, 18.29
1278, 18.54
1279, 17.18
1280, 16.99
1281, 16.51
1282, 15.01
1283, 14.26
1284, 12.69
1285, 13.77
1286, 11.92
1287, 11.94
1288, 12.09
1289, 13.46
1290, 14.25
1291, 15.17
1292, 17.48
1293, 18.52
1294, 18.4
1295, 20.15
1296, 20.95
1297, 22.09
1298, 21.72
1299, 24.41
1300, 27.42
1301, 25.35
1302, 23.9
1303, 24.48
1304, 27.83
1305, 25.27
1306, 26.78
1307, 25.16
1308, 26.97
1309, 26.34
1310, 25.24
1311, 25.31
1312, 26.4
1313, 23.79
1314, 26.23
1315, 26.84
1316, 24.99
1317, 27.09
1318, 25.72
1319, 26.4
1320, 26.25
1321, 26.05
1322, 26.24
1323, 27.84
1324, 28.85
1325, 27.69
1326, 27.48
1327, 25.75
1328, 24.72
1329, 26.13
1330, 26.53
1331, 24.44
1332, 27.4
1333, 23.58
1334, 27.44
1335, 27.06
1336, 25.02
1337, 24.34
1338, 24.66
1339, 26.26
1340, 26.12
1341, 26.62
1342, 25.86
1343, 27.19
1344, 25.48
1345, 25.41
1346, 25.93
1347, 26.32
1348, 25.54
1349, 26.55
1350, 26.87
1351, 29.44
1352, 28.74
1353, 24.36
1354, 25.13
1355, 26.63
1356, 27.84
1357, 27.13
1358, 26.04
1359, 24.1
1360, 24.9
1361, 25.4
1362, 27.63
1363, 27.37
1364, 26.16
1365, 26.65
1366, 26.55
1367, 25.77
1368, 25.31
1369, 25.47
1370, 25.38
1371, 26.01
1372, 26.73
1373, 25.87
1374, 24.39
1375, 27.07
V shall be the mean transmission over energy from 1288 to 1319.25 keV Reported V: 23.2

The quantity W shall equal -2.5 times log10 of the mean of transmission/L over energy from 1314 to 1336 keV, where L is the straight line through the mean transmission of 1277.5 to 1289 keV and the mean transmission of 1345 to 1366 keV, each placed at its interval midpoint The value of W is -0.23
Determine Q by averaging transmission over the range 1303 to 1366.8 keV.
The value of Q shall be 26.2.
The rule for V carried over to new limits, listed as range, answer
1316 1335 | 26.4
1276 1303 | 18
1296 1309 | 25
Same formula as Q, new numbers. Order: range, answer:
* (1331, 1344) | 25.9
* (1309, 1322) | 25.9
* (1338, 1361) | 26.2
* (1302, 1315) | 25.8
